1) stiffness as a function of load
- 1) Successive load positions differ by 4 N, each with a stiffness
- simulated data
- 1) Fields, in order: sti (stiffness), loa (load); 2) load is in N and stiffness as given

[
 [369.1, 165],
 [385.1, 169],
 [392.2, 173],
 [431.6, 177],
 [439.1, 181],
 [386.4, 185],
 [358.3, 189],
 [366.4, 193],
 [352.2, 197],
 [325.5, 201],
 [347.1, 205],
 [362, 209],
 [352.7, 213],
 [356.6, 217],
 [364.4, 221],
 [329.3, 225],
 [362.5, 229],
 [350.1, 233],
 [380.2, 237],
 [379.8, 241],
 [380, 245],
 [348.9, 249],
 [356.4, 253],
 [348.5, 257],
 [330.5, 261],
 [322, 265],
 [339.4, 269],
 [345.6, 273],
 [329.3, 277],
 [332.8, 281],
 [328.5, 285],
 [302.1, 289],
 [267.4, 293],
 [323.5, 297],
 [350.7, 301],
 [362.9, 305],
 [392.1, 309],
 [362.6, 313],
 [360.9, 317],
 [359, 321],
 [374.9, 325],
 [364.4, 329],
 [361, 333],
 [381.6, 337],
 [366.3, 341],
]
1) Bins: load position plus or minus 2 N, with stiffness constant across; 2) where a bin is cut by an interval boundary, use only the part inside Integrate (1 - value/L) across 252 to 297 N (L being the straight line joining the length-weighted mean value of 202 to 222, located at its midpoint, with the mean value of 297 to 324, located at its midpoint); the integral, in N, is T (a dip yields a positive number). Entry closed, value 4.08 N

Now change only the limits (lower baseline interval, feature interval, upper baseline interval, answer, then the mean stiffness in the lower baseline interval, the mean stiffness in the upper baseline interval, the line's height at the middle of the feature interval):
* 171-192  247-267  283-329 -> 1.38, 400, 345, 367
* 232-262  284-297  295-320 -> 2.12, 361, 359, 359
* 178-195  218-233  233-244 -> 1.04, 390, 375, 378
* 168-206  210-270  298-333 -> 3.10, 379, 364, 373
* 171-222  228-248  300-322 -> -0.01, 372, 366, 370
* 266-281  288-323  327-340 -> 1.03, 336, 369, 354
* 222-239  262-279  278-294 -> -0.52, 356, 312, 324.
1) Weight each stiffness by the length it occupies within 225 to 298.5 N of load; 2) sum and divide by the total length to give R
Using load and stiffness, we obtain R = 340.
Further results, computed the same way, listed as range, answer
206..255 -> 360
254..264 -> 339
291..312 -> 340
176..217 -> 370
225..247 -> 367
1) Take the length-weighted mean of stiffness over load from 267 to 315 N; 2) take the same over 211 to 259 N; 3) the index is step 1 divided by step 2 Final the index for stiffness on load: 0.9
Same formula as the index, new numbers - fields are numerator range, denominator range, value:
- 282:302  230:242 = 0.85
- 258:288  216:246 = 0.92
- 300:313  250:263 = 1.07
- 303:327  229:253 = 1.01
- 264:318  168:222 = 0.90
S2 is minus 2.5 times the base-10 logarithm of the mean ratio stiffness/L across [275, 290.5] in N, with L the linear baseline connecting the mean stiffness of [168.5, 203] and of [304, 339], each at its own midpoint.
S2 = 0.15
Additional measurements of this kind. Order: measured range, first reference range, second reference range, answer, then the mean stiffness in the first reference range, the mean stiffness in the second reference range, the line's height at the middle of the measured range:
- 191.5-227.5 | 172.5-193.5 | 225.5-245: 0.09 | 398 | 366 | 382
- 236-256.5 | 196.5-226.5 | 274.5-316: -0.07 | 349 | 336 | 344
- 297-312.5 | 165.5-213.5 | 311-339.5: 0.02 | 375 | 366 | 368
